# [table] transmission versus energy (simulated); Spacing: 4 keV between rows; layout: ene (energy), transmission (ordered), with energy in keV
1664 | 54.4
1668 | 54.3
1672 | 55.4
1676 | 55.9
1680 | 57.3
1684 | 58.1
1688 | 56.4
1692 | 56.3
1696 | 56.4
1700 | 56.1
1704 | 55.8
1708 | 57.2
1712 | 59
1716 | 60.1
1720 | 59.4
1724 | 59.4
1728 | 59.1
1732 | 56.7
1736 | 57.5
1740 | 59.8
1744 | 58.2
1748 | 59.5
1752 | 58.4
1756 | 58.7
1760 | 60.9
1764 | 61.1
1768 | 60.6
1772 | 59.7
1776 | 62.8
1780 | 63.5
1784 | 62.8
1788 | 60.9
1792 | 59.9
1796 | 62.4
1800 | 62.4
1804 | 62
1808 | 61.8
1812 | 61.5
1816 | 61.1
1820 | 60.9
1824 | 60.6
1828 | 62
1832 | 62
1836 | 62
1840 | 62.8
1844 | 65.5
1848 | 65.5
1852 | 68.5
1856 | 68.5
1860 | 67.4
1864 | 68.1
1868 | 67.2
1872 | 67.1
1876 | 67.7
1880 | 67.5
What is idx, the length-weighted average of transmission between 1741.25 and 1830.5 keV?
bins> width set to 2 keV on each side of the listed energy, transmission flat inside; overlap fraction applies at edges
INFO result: 61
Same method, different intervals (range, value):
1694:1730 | 58.1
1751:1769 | 60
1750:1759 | 58.8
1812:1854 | 63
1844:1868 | 67.4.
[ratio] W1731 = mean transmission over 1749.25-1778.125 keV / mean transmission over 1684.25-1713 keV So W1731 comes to 1.1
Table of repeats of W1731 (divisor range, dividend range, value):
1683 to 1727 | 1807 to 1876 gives 1.12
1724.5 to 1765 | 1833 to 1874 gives 1.12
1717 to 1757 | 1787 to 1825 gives 1.05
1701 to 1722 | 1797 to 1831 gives 1.06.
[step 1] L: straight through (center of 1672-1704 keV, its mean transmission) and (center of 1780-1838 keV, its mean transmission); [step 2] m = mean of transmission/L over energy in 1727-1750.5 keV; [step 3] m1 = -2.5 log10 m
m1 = 0.00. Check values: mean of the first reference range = 56.5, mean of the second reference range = 61.7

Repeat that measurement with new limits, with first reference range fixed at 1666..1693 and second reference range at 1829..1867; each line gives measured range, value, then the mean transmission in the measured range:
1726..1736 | 0.024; 57.8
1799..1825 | 0.036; 61.5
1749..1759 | 0.027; 58.9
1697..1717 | 0.006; 57.5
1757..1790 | 0.000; 61.5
